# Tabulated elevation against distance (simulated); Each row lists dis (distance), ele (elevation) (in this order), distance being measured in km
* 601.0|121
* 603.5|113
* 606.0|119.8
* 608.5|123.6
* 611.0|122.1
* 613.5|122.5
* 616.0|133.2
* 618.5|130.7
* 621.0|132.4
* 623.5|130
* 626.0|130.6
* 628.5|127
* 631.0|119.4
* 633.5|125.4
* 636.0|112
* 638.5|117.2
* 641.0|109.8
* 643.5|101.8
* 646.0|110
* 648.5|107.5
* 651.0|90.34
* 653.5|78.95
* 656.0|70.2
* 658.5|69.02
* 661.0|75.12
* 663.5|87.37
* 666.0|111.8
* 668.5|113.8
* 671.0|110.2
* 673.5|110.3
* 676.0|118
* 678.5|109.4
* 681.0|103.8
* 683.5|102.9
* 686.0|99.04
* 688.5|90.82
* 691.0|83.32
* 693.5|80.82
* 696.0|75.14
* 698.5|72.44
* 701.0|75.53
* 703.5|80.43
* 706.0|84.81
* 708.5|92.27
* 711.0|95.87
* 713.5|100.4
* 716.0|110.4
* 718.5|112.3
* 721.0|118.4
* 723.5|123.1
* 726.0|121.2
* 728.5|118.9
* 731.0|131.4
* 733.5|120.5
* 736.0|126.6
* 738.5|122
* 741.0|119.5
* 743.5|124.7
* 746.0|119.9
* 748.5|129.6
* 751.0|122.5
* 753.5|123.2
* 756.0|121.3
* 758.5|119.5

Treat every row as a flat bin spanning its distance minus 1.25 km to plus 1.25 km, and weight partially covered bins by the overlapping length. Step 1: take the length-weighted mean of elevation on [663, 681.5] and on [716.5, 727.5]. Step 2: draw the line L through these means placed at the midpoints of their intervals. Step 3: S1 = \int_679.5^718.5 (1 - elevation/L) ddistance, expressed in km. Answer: 8.0 km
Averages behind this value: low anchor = 109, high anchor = 118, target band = 90.7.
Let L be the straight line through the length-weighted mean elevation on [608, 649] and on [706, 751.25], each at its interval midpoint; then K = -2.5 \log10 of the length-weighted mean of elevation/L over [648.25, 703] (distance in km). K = 0.28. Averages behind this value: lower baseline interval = 121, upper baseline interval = 116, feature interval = 92.1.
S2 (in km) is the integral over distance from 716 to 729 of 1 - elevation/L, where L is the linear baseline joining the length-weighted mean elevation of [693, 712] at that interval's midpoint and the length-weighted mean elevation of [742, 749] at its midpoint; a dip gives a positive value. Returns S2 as -2.11 km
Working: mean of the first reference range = 82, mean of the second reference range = 124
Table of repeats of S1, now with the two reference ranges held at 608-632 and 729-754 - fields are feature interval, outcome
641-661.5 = 5.97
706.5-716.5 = 2.16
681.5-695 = 3.62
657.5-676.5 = 4.05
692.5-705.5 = 4.97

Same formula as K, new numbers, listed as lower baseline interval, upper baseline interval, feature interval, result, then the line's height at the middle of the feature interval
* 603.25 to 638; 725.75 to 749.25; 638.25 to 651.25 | 0.17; 124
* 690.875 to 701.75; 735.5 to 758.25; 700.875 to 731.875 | -0.11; 95.2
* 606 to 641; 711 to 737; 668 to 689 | 0.13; 120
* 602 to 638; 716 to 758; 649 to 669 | 0.38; 123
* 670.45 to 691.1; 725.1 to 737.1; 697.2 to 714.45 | 0.31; 114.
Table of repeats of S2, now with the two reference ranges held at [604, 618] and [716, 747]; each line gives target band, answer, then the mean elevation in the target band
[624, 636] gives -0.1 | 124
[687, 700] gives 4.4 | 80.8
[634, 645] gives 1.1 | 111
